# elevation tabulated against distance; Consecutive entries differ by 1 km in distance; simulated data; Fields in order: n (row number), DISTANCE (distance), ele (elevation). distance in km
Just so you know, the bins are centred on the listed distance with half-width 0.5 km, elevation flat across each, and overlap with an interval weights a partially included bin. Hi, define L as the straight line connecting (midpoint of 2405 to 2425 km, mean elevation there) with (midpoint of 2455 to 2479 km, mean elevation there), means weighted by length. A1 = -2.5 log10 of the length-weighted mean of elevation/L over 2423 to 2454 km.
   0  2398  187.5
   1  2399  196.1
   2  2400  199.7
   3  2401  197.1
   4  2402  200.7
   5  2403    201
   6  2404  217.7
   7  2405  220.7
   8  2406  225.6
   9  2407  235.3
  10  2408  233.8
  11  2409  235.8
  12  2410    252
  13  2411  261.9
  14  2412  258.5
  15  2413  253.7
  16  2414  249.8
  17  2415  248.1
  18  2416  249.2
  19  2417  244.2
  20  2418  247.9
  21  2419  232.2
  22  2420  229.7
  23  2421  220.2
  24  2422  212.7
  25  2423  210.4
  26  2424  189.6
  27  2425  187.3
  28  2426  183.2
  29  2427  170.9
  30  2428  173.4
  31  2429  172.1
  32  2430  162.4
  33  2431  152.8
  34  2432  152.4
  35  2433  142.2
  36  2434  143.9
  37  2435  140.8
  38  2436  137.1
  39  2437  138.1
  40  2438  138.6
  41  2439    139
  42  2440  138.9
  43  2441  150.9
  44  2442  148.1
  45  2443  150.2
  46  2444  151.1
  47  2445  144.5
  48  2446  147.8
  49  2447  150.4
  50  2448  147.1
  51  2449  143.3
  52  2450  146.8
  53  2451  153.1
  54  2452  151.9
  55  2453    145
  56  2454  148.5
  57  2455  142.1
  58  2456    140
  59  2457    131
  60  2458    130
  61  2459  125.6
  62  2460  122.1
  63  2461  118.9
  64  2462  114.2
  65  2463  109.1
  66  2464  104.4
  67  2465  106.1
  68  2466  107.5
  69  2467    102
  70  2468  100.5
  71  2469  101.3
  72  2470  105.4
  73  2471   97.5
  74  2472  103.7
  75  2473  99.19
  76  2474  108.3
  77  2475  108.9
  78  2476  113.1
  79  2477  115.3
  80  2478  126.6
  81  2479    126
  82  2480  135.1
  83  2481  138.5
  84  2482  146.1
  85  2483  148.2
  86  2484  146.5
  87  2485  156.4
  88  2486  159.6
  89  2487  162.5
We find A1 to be 0.16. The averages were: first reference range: 235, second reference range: 114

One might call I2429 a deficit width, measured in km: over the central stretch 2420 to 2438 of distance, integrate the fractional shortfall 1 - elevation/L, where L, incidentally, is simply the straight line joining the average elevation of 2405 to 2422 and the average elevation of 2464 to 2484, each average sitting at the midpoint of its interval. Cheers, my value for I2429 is 3.36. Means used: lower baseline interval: 241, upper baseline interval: 116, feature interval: 171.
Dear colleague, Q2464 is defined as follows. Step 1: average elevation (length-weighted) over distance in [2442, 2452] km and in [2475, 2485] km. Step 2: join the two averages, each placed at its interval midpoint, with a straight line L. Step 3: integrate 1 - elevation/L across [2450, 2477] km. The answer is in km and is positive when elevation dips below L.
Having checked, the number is 4.16 km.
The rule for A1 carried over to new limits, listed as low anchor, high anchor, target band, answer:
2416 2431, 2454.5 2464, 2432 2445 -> 0.179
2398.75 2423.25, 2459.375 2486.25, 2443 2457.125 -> 0.093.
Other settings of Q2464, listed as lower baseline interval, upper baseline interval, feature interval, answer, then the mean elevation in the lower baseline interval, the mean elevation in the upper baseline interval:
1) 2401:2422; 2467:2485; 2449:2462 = 1.6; 234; 119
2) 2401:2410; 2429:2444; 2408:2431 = -3.7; 222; 146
